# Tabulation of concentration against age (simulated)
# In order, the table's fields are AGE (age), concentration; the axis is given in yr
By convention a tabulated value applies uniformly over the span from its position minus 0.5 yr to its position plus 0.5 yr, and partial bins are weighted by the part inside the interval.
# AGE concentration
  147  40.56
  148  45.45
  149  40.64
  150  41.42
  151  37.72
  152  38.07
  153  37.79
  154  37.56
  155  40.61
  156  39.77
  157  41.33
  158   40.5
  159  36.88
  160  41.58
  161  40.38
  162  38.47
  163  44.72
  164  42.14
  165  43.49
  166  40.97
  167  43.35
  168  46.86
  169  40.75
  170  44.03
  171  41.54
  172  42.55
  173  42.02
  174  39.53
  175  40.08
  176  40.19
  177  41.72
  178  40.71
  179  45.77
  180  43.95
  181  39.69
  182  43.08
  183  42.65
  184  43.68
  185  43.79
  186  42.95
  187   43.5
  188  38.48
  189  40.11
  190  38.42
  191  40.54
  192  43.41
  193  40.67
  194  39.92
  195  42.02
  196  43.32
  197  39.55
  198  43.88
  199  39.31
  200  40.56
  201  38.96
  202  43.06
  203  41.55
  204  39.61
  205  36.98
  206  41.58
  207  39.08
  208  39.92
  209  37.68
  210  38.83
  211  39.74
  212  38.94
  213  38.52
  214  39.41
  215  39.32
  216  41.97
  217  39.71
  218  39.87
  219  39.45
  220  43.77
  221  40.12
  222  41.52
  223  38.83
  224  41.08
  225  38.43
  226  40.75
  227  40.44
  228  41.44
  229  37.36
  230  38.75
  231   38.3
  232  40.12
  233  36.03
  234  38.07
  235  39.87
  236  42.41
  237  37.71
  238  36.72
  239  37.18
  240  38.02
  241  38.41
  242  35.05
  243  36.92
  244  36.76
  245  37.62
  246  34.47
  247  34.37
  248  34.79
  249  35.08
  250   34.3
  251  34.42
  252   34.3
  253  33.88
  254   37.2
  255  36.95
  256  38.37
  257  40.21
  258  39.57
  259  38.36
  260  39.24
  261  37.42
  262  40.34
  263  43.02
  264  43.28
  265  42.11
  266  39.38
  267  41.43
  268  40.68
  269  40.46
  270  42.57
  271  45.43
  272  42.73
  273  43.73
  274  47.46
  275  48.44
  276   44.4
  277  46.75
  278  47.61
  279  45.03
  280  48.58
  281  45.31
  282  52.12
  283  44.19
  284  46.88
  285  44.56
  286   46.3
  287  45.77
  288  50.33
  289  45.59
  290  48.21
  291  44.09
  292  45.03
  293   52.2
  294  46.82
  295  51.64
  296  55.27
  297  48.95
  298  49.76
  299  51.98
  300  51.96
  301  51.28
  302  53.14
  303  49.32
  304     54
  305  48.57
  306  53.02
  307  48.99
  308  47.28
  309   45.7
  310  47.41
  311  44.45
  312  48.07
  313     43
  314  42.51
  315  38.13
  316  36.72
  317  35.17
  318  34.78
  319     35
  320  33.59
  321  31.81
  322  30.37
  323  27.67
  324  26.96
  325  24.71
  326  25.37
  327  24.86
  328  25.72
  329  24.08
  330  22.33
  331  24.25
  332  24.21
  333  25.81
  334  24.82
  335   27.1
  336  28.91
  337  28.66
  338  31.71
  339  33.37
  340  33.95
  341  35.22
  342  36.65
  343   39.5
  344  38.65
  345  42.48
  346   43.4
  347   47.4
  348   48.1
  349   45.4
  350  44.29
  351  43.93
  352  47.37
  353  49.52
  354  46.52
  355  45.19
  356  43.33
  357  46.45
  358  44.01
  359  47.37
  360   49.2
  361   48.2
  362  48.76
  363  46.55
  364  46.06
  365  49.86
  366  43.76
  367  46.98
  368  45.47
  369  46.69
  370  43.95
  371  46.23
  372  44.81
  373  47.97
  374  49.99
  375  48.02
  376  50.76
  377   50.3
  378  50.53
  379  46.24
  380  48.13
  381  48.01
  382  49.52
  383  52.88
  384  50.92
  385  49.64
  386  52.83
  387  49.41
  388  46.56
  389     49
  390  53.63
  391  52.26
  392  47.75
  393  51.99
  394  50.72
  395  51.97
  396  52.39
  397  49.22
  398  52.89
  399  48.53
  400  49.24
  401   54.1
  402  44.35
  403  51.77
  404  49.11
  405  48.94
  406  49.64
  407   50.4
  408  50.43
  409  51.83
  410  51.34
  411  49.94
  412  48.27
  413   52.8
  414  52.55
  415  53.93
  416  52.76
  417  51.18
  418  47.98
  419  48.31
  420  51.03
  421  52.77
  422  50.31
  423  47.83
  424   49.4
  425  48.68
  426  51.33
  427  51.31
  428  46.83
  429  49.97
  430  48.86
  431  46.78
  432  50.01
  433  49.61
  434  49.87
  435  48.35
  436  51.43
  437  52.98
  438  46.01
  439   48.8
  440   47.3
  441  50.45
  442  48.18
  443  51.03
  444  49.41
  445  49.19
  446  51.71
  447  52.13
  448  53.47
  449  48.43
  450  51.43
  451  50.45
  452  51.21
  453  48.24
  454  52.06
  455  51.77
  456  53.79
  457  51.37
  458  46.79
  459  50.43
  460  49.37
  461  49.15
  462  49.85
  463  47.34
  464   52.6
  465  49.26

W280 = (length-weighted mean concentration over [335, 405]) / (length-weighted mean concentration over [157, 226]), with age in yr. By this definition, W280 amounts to 1.1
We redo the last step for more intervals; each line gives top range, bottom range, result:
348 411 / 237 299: 1.15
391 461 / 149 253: 1.26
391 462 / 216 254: 1.32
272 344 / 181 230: 1.00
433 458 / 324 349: 1.58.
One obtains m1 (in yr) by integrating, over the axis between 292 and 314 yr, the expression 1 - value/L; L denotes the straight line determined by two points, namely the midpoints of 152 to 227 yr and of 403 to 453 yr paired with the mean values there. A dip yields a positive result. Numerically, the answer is -2.00 yr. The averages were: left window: 40.9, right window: 50.1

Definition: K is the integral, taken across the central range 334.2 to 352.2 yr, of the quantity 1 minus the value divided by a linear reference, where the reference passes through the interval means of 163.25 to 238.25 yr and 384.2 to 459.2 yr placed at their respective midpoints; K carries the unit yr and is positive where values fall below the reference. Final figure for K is 3.3 yr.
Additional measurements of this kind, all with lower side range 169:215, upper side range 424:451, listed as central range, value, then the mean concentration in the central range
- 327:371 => 6.7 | 39.6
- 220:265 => 4.8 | 38.2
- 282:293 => -0.6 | 46.6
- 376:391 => -0.7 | 49.9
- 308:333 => 6.7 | 33.3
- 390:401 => -0.6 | 51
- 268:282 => -0.4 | 45.4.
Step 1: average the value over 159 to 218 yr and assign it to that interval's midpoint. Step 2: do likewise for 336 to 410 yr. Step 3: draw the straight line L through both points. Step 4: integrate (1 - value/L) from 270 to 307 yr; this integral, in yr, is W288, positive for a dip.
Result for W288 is -3.32 yr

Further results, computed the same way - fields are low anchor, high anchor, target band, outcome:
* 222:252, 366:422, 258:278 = -1.2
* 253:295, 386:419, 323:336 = 6.0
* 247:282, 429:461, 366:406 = -1.8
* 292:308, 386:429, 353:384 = 1.9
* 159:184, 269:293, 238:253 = 3.0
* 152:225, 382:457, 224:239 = 1.3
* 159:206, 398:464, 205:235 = 2.3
